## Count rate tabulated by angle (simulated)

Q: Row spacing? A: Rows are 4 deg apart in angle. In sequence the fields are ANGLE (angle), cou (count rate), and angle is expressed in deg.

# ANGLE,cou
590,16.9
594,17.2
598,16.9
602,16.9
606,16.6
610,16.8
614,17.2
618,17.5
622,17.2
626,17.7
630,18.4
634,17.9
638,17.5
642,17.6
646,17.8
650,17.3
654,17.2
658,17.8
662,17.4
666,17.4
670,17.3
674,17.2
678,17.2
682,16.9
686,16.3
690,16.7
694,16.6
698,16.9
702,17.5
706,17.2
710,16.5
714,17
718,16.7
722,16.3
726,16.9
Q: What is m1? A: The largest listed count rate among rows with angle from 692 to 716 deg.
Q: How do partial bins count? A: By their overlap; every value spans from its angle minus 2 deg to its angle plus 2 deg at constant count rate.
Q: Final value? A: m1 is 17.5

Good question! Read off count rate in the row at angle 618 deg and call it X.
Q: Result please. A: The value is 17.5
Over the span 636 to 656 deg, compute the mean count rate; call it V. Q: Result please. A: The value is 17.5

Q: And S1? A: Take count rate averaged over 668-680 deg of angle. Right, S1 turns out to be 17.2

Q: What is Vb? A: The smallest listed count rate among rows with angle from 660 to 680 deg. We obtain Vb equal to 17.2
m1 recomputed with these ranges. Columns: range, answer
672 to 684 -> 17.2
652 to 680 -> 17.8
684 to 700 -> 16.9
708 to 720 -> 17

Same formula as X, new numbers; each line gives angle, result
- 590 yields 16.9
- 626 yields 17.7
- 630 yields 18.4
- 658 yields 17.8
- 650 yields 17.3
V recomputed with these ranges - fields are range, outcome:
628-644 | 17.9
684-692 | 16.5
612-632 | 17.6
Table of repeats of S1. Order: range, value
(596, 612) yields 16.8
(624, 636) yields 18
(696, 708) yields 17.2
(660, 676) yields 17.3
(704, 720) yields 16.9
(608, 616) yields 17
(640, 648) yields 17.7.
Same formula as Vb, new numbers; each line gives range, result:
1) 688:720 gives 16.5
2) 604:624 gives 16.6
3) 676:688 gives 16.3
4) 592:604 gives 16.9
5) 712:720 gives 16.7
